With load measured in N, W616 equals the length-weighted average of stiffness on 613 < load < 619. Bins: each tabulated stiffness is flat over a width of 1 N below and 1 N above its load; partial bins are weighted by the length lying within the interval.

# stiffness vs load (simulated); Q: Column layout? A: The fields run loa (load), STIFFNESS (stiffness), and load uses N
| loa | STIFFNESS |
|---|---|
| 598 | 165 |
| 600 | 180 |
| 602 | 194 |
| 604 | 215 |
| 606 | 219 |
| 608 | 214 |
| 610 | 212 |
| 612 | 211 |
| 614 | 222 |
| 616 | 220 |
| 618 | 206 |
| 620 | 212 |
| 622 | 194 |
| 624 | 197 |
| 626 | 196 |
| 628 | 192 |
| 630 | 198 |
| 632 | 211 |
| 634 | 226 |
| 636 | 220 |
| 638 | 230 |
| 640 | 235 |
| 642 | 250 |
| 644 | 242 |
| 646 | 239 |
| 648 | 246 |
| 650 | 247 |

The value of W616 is 216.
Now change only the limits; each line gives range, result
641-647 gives 244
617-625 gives 202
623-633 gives 199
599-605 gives 196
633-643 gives 232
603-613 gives 214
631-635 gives 218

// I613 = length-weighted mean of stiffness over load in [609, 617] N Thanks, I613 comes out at 216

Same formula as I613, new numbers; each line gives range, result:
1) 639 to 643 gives 242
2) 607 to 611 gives 213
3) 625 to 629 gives 194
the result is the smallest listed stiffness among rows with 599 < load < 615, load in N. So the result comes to 180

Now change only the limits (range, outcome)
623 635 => 192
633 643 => 220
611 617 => 211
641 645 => 242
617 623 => 194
